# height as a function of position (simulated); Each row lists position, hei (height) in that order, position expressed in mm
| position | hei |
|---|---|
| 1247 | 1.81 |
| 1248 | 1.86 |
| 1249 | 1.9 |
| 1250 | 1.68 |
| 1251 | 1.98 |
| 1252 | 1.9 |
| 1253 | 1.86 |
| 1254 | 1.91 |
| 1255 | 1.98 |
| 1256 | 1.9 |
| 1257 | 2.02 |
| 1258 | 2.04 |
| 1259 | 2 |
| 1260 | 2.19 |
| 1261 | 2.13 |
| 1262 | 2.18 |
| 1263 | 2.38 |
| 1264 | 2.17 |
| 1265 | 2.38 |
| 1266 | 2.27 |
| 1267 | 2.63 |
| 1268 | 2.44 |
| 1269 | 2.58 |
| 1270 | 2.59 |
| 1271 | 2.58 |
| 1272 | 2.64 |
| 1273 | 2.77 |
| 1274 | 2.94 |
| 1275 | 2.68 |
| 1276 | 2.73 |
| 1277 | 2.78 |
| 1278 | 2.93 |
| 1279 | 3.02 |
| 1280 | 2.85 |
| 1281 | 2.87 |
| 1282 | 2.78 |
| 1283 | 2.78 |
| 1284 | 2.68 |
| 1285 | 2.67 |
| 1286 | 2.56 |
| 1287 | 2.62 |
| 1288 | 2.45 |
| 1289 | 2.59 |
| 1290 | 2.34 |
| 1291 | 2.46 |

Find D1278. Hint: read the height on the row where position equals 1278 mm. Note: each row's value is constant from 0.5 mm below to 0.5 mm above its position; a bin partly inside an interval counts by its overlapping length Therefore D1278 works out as 2.93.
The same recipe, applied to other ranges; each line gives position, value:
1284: 2.68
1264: 2.17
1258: 2.04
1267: 2.63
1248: 1.86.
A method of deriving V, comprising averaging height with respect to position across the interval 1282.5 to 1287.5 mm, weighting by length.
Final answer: 2.66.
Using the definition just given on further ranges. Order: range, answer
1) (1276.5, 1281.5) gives 2.89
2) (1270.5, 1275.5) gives 2.72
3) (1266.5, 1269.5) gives 2.55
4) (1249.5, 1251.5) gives 1.83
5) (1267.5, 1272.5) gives 2.57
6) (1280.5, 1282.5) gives 2.83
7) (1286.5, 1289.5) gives 2.55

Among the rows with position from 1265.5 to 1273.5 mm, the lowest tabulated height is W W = 2.27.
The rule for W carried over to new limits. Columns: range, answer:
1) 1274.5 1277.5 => 2.68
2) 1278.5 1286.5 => 2.56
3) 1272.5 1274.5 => 2.77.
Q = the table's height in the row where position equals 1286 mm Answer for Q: 2.56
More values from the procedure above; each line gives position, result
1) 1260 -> 2.19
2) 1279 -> 3.02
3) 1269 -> 2.58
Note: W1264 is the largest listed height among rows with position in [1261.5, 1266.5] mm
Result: 2.38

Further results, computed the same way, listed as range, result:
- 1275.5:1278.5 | 2.93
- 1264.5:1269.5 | 2.63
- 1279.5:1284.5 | 2.87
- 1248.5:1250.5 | 1.9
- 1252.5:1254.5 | 1.91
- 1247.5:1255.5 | 1.98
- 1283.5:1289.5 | 2.68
